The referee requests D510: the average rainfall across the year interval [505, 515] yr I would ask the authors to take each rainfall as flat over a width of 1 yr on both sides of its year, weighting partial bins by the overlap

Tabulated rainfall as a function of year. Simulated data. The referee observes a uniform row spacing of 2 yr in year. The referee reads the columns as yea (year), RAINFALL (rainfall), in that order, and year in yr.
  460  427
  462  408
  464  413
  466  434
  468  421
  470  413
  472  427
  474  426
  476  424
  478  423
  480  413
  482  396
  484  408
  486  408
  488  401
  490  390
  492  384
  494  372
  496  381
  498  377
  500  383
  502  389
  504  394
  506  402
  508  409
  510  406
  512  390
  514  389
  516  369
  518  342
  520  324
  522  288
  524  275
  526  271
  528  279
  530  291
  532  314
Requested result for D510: 399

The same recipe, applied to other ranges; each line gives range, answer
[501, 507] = 395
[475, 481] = 420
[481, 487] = 404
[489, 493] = 387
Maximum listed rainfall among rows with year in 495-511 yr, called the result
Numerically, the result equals 409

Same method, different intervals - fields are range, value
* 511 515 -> 390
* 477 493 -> 423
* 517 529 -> 342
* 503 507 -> 402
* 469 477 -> 427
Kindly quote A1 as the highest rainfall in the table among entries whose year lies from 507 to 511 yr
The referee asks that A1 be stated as 409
